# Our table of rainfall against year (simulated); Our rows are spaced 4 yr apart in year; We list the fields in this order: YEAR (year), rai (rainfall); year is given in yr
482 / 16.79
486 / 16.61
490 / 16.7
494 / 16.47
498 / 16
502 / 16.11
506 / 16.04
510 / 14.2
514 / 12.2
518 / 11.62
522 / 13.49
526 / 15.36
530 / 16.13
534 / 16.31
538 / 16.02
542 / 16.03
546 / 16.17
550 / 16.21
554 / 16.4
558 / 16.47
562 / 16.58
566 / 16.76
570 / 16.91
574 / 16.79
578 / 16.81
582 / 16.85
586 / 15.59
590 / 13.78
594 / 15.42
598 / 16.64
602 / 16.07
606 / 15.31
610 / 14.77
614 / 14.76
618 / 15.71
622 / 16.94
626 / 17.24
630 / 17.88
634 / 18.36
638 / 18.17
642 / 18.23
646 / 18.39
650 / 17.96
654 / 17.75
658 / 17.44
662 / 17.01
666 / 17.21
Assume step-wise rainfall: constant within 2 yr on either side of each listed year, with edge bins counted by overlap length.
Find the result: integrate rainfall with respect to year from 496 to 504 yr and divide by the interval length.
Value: 16.1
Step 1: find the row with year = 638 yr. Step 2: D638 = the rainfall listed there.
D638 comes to 18.17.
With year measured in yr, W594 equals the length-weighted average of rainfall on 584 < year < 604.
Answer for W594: 15.5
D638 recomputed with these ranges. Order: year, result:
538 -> 16.02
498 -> 16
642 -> 18.23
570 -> 16.91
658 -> 17.44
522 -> 13.49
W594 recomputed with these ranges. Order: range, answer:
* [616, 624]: 16.3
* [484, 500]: 16.4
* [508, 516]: 13.2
